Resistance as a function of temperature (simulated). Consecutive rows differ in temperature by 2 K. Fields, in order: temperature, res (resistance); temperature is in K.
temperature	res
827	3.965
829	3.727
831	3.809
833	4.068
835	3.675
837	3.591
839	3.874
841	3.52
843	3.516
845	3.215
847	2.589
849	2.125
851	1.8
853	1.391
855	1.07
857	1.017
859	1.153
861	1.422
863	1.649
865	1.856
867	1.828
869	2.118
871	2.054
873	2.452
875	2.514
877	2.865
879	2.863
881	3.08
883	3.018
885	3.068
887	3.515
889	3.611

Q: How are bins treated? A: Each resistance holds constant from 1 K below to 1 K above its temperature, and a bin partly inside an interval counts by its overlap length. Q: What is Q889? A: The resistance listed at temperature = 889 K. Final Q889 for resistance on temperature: 3.611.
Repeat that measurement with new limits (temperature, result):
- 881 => 3.08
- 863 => 1.649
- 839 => 3.874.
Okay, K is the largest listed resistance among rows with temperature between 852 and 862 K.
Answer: 1.422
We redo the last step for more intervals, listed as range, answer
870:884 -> 3.08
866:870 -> 2.118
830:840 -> 4.068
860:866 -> 1.856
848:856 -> 2.125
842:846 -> 3.516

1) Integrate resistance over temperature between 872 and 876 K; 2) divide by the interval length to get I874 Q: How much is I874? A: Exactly 2.48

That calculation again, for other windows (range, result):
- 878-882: 2.97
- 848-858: 1.48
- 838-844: 3.64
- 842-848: 3.11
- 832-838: 3.78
